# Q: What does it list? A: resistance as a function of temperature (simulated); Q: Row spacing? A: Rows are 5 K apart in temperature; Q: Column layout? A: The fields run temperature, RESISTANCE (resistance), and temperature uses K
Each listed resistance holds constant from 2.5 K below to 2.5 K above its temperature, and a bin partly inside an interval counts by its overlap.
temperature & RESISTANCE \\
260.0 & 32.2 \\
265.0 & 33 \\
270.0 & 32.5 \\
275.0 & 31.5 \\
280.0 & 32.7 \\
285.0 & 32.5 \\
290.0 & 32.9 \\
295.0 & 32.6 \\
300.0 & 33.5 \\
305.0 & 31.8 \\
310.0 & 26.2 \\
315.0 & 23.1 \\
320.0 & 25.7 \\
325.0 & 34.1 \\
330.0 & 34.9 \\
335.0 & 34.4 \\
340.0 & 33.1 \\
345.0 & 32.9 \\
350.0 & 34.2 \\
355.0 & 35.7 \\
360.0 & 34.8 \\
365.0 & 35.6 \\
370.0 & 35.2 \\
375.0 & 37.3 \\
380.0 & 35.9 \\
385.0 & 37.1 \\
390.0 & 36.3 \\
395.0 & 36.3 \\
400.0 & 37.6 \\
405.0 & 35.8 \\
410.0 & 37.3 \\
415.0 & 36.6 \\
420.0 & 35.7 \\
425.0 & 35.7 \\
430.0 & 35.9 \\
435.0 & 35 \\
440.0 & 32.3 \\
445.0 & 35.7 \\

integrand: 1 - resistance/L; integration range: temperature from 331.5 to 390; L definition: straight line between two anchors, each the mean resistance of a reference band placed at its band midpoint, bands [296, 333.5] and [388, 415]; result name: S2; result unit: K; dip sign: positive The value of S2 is -2.7 K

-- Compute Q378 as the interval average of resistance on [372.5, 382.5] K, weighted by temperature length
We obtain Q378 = 36.6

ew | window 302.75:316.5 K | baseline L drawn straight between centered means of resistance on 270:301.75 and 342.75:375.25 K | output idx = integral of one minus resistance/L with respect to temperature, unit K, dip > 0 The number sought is 2.5 K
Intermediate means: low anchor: 32.6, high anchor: 35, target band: 27.2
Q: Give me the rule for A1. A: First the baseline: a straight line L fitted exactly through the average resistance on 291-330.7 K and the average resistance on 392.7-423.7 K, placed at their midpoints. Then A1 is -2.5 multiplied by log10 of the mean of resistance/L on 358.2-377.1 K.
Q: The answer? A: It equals -0.06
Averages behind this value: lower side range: 30.1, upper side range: 36.5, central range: 35.7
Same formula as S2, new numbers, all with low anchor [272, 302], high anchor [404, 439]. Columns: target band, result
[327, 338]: -0.3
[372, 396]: -1.1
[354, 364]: -0.3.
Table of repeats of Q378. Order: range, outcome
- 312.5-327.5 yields 27.6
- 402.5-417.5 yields 36.6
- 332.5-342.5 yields 33.8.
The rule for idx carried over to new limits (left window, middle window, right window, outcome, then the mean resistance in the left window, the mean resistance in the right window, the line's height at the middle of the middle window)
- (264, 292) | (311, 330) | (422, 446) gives 2.7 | 32.5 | 34.9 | 33.1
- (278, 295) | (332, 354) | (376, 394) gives 0.7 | 32.7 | 36.5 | 34.9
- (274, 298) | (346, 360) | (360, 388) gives 0.2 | 32.5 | 36.1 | 35.2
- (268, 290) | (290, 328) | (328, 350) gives 3.7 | 32.4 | 33.8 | 33.1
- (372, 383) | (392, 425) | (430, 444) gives -1.0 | 36.6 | 34.3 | 35.4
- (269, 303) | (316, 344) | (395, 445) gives 1.4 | 32.6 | 35.8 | 33.6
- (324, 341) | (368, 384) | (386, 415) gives -0.2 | 34.2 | 36.7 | 35.8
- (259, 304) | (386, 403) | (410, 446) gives -1.0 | 32.6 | 35.4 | 34.8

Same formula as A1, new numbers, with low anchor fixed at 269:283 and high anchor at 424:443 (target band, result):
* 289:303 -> -0.01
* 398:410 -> -0.08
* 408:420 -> -0.07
